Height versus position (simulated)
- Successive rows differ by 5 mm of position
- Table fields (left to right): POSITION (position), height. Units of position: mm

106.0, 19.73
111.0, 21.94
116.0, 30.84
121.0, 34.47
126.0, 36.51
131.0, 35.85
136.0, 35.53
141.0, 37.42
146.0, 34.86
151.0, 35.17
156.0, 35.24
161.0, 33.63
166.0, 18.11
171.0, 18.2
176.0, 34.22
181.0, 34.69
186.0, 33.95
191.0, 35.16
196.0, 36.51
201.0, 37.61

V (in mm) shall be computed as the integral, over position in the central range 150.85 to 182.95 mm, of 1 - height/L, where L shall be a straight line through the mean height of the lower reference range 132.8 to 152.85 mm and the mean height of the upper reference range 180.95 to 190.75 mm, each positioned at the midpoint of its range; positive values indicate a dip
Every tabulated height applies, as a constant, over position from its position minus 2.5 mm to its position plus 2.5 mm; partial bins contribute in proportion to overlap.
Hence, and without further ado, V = 5.1 mm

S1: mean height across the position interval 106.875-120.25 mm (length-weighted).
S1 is 26.6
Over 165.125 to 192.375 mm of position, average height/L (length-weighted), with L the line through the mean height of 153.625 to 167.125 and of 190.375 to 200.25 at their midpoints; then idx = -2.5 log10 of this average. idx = 0.142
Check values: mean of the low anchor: 30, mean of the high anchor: 36.3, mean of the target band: 29.5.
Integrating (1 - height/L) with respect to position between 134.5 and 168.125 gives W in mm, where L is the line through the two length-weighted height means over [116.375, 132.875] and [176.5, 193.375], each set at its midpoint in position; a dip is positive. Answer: 1.8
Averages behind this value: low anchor 35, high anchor 34.6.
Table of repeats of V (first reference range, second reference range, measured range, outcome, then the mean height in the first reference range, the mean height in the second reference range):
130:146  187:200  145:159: 0.4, 36.1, 35.8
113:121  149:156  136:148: -0.7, 31.4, 35.2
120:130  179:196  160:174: 5.0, 35.7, 34.9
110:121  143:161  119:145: -3.6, 28.8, 35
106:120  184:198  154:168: 1.1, 26.1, 35.2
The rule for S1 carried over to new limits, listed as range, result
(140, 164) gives 34.8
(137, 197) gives 32.2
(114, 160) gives 35.1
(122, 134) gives 35.9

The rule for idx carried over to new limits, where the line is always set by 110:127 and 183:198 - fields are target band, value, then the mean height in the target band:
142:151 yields -0.083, 35.4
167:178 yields 0.352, 24.7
